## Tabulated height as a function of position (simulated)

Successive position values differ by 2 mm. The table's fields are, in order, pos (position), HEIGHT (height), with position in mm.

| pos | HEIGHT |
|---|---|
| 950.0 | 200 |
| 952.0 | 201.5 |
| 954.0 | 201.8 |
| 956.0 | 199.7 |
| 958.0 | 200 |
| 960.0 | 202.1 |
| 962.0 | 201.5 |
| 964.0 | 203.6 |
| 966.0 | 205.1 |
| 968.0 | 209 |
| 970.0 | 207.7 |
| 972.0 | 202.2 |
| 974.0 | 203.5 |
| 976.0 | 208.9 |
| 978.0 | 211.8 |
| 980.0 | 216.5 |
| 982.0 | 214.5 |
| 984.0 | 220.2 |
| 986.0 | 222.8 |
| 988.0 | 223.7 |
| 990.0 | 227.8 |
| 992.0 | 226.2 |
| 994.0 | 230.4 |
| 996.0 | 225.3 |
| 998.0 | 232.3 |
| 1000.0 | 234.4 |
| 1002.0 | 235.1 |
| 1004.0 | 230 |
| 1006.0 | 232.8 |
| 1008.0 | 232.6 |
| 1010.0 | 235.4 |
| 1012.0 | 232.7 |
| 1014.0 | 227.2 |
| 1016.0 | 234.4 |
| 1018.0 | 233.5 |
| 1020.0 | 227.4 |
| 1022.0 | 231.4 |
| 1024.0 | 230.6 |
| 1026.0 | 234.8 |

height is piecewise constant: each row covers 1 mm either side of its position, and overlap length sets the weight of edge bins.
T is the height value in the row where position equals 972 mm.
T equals 202.2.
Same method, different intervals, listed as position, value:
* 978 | 211.8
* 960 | 202.1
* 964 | 203.6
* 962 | 201.5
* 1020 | 227.4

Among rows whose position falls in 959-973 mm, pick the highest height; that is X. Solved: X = 209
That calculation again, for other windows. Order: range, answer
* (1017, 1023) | 233.5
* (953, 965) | 203.6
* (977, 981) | 216.5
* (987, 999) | 232.3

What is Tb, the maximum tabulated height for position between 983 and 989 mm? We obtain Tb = 223.7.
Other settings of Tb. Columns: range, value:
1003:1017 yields 235.4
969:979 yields 211.8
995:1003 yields 235.1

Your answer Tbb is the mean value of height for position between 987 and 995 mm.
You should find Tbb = 227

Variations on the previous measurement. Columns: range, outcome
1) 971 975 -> 203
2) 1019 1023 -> 229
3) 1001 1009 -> 233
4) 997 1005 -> 233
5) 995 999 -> 229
